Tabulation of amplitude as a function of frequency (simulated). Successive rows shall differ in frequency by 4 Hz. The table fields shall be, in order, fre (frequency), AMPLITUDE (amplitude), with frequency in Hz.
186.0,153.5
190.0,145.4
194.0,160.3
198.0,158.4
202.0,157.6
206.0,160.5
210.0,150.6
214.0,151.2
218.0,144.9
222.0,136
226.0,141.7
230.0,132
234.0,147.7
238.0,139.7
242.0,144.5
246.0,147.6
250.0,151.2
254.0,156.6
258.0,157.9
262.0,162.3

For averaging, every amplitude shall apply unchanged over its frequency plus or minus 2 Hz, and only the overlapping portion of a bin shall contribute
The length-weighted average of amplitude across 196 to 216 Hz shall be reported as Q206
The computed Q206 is 156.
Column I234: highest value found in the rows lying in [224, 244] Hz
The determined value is 147.7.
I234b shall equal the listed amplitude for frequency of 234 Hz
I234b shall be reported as 147.7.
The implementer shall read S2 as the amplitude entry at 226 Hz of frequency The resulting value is 141.7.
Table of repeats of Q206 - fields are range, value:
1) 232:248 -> 145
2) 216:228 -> 141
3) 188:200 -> 155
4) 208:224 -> 146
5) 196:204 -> 158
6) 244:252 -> 149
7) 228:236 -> 140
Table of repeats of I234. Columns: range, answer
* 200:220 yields 160.5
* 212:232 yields 151.2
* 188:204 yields 160.3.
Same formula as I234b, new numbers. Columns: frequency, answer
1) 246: 147.6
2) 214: 151.2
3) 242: 144.5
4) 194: 160.3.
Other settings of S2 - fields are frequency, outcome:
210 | 150.6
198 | 158.4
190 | 145.4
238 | 139.7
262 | 162.3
